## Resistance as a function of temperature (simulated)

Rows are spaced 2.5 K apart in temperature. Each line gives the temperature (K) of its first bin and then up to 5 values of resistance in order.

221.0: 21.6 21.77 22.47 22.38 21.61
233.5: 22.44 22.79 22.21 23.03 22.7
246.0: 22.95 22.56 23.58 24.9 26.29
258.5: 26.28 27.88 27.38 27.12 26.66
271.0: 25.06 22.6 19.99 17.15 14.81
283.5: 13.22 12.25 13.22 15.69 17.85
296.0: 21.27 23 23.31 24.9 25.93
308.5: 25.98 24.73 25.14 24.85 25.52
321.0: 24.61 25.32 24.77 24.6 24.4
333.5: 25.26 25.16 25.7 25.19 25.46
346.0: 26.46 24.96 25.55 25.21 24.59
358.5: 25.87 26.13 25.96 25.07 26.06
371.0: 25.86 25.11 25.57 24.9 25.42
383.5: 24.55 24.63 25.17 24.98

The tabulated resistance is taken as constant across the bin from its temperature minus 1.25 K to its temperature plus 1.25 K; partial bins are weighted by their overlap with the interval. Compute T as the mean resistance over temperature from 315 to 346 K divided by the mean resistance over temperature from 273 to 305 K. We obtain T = 1.37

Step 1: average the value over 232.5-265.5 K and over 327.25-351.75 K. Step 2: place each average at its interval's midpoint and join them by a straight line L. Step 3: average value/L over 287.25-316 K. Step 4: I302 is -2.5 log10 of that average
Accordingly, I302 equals 0.13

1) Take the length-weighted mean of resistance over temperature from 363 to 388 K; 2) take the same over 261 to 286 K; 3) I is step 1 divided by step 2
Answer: 1.2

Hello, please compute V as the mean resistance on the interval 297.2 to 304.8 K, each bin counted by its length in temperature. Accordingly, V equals 23.7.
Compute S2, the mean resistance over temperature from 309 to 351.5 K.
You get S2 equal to 25.2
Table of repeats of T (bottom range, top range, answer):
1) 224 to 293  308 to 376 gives 1.16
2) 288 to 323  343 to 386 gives 1.11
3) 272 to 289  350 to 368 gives 1.55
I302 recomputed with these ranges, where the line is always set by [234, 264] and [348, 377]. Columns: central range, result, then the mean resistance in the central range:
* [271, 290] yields 0.42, 16.8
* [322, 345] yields 0.00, 25.1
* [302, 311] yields -0.02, 25.4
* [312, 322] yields 0.00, 25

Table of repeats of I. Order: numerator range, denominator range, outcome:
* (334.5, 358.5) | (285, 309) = 1.25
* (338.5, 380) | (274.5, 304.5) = 1.41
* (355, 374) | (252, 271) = 0.97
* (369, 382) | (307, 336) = 1.02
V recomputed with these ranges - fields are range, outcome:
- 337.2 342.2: 25.4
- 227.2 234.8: 22.1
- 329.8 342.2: 25.1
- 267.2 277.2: 23.6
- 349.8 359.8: 25.3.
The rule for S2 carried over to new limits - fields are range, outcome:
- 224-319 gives 22.4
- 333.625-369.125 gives 25.5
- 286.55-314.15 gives 21.6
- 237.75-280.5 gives 23.9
